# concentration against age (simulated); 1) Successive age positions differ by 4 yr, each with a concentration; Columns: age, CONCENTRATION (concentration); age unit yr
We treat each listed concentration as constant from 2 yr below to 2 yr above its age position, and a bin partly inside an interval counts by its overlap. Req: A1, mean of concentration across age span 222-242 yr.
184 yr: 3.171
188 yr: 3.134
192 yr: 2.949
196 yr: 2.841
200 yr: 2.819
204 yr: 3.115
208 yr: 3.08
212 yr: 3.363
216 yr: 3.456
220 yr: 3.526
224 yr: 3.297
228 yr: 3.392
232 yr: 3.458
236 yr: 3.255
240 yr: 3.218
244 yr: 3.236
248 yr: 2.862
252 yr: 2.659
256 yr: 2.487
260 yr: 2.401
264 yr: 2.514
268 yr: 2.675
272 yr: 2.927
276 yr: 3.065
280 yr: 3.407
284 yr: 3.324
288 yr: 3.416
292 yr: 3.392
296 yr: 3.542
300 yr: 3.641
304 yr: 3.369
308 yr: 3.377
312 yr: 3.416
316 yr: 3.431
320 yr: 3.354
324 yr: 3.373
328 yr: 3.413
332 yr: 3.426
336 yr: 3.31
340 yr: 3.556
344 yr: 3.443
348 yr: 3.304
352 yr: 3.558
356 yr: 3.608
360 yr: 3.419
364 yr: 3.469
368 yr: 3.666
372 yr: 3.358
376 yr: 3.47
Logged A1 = 3.32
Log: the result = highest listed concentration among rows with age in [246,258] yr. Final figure 2.862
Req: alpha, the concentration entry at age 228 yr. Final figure 3.392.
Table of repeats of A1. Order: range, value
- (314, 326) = 3.39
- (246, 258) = 2.67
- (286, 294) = 3.4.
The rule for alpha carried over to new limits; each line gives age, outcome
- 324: 3.373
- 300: 3.641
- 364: 3.469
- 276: 3.065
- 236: 3.255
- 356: 3.608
